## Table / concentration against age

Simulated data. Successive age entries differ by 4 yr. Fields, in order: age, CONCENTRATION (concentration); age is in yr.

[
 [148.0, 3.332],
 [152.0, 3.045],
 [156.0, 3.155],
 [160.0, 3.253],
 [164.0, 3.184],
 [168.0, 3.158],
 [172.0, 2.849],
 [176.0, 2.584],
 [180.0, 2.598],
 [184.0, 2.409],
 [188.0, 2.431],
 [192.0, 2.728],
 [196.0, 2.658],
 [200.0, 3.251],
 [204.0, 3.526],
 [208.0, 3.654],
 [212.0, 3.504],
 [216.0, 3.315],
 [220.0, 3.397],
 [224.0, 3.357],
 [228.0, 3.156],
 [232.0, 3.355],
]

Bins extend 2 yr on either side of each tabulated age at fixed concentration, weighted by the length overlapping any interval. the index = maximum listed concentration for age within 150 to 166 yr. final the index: 3.253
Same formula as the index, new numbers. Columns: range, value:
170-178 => 2.849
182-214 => 3.654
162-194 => 3.184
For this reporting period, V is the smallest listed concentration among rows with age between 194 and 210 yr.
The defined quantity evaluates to 2.658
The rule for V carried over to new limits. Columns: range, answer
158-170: 3.158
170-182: 2.584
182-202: 2.409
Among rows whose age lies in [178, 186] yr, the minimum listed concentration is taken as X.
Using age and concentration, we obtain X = 2.409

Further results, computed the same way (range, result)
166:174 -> 2.849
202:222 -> 3.315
